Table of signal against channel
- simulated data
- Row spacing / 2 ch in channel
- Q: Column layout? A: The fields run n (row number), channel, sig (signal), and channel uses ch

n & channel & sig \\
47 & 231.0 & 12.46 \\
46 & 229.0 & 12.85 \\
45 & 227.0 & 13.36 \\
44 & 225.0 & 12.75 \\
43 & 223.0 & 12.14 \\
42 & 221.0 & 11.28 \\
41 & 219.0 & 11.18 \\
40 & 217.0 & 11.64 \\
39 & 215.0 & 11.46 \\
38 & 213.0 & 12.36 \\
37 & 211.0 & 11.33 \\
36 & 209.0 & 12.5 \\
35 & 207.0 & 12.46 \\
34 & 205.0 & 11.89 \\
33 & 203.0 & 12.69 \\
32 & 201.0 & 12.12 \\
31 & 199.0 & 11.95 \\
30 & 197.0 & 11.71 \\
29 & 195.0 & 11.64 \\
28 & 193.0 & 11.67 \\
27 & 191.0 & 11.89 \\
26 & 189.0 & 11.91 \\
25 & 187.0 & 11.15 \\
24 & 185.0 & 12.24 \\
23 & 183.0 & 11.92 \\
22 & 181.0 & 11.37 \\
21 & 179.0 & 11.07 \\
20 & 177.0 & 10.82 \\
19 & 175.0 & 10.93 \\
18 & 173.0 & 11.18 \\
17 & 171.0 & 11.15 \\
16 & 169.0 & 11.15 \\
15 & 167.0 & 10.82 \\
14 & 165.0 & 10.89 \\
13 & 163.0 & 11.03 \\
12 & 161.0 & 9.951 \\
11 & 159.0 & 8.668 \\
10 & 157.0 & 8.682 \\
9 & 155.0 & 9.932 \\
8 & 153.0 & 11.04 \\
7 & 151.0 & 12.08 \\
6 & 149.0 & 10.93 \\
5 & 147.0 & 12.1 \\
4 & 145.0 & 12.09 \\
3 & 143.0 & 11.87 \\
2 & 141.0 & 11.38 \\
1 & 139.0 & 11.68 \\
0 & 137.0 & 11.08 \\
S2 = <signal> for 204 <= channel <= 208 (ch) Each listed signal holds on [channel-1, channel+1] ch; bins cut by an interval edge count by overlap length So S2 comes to 12.2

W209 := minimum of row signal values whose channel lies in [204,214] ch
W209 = 11.33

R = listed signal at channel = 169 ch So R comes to 11.15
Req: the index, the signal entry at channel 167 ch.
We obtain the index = 10.82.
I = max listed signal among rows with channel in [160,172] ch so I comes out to 11.15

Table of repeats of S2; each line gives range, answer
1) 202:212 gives 12.2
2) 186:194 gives 11.7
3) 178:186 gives 11.7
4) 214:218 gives 11.6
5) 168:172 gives 11.2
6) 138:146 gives 11.8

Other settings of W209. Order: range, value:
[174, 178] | 10.82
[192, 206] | 11.64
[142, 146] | 11.87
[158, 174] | 8.668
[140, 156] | 9.932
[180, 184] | 11.37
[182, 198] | 11.15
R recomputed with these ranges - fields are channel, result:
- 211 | 11.33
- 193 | 11.67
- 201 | 12.12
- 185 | 12.24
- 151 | 12.08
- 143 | 11.87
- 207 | 12.46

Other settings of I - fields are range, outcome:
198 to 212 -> 12.69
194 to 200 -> 11.95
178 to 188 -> 12.24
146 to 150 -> 12.1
